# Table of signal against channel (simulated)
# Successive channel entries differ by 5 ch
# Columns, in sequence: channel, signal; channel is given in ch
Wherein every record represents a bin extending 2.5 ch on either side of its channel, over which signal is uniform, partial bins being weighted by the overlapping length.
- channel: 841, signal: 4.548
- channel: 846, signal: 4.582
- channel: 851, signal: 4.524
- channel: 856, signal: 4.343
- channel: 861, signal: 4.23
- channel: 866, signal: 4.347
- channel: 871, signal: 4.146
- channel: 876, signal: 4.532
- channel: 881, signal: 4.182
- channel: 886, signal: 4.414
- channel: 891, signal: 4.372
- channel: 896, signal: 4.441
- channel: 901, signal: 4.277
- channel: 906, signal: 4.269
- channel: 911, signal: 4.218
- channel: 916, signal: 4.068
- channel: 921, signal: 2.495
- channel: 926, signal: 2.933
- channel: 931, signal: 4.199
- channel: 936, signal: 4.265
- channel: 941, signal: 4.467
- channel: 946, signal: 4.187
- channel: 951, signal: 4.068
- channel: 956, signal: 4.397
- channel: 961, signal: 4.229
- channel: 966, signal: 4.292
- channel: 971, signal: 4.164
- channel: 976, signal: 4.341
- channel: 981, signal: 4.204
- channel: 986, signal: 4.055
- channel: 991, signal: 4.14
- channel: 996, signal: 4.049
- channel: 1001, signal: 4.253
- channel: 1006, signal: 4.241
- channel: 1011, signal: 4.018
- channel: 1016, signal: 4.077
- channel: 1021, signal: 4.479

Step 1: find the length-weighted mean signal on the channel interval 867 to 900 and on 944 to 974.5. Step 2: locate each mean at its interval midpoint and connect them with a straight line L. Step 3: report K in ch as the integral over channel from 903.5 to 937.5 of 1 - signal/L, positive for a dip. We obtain 4.15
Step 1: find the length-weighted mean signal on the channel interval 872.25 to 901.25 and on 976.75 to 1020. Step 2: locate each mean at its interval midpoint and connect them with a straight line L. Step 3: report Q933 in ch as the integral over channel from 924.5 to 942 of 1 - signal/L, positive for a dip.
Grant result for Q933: 1.20 ch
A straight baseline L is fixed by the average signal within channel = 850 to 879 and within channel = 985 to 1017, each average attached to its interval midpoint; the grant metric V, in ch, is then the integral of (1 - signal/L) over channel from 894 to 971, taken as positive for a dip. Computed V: 3.2 ch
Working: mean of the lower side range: 4.34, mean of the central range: 4.05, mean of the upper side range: 4.12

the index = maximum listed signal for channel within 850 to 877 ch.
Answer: 4.532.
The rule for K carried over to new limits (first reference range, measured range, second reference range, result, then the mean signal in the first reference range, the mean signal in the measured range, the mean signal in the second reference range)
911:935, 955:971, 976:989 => -1.2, 3.56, 4.28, 4.17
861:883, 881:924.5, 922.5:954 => 1.1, 4.3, 4.05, 3.98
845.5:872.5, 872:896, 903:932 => -1.8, 4.35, 4.37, 3.68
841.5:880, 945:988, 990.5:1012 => -0.1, 4.39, 4.22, 4.15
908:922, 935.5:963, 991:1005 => -2.5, 3.74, 4.27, 4.16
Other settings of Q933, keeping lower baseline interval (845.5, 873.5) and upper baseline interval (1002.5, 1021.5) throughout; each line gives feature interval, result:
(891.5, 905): -0.1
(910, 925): 2.9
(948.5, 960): 0.0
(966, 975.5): 0.0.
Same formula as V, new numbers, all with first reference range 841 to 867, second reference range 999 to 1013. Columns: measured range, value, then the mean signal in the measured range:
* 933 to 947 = -0.11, 4.32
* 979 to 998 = 0.41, 4.11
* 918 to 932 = 3.81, 3.13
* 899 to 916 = 0.42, 4.23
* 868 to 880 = 0.19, 4.32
